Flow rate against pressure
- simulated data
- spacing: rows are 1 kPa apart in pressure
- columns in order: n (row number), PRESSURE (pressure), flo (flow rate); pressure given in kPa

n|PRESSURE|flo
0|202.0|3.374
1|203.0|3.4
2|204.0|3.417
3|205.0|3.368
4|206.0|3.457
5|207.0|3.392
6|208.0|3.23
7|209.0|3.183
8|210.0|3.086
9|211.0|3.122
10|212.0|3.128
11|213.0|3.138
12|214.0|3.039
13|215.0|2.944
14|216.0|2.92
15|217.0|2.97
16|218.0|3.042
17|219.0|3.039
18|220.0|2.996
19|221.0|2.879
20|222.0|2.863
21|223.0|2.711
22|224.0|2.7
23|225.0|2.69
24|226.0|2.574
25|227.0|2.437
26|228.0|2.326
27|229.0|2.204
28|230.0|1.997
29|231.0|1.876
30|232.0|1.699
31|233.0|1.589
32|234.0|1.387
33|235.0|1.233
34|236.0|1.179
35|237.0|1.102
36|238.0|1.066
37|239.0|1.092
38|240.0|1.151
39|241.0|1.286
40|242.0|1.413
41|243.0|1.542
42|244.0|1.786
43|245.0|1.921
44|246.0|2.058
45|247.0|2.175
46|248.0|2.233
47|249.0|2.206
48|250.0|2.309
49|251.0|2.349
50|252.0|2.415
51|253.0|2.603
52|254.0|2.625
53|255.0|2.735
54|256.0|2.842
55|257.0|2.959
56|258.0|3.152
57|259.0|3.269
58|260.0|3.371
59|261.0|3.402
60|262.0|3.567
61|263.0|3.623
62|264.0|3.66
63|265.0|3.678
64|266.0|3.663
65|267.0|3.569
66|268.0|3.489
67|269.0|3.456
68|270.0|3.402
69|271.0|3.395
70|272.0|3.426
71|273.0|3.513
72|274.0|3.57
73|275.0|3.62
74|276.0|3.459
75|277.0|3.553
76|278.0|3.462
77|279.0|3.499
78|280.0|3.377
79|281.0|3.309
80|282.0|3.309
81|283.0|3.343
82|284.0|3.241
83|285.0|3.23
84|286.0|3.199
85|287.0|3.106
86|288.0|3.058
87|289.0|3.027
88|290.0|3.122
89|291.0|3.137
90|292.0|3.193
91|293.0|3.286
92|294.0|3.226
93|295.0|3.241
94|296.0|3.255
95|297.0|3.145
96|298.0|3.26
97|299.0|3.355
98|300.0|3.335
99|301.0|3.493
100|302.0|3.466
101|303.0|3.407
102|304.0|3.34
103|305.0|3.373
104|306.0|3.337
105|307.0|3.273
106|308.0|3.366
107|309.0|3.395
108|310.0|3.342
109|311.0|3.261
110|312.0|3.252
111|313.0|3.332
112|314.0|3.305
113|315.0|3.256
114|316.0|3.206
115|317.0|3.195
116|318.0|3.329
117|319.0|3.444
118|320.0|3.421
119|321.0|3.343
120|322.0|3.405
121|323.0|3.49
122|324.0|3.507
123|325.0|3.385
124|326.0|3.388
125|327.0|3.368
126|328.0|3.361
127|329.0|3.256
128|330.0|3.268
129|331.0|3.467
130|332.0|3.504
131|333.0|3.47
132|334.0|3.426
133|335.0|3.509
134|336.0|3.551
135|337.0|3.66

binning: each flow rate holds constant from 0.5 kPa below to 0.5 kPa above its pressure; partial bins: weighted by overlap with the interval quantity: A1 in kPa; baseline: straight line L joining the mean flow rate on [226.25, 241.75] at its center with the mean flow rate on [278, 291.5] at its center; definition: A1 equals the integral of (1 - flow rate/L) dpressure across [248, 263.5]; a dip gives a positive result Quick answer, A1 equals -3.8 kPa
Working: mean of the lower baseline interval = 1.59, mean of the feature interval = 2.87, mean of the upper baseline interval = 3.24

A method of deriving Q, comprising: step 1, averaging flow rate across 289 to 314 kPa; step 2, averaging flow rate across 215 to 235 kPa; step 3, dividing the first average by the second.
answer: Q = 1.3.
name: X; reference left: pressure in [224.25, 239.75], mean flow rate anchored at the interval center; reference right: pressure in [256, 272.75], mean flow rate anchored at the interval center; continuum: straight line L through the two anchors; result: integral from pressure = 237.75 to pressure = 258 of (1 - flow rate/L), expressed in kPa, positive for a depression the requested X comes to 4.3 kPa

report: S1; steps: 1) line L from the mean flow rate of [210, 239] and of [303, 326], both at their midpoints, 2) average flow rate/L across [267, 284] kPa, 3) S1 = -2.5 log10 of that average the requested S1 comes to -0.18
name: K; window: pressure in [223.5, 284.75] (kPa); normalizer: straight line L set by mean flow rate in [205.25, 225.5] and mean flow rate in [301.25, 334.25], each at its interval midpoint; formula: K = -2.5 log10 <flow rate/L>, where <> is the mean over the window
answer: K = 0.20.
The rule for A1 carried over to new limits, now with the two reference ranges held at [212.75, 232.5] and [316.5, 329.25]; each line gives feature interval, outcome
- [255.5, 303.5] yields -4.6 kPa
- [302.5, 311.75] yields -0.2 kPa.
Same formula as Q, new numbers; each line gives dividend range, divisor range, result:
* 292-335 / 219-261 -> 1.52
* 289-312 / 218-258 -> 1.54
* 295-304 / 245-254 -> 1.46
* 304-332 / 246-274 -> 1.09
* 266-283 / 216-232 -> 1.33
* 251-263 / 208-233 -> 1.10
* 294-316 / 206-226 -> 1.10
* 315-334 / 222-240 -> 1.79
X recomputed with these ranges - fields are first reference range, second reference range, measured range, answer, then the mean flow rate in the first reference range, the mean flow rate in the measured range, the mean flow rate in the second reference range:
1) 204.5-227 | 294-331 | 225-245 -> 9.2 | 3.01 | 1.66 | 3.34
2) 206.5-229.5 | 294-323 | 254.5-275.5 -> -1.9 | 2.9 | 3.4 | 3.33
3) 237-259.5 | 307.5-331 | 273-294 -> -4.5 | 2.12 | 3.31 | 3.35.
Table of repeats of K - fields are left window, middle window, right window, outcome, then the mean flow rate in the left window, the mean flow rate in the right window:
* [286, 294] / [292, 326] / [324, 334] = -0.023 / 3.14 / 3.39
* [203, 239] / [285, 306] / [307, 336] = -0.031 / 2.56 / 3.37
